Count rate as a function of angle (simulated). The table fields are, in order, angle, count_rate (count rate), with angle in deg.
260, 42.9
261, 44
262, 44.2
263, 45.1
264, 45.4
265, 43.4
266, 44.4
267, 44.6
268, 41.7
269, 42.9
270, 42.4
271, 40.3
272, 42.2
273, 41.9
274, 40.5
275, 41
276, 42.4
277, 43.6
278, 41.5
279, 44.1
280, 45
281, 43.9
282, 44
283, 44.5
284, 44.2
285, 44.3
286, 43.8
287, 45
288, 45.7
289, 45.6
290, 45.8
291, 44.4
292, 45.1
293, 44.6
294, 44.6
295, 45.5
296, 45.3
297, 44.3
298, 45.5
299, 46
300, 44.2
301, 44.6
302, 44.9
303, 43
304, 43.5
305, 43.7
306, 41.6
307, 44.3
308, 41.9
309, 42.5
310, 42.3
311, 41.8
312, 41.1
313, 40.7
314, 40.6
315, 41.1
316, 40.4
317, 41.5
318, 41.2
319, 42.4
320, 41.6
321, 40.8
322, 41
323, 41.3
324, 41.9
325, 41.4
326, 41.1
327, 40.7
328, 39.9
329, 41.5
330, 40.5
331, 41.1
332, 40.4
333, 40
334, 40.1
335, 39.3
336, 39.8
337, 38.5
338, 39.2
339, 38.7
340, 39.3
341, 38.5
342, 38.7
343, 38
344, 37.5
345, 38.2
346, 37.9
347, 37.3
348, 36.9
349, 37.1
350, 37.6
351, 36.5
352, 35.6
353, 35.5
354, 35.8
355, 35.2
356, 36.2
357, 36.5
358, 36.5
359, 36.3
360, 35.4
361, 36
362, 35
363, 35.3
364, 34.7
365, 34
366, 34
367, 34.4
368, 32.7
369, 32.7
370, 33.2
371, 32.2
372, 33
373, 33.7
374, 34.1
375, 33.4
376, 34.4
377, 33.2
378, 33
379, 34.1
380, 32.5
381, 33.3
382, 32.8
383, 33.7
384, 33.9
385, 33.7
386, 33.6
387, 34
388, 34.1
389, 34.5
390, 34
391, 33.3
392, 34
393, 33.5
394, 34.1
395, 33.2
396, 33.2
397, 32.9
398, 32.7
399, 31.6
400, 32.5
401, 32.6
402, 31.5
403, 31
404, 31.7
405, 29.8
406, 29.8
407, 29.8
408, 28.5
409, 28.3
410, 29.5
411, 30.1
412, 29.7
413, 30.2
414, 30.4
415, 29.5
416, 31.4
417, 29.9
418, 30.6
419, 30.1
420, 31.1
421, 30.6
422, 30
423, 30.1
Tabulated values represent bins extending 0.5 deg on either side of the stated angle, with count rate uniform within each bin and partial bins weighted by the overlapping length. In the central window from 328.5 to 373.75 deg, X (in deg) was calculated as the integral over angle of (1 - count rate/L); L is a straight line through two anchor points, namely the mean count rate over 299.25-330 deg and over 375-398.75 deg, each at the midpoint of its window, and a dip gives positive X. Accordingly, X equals 1.1 deg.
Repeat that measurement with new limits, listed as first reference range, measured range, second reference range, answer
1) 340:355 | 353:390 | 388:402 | 1.0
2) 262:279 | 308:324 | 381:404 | -0.9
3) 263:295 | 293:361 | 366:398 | -2.4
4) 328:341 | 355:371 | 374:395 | 0.7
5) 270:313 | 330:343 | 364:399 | -0.3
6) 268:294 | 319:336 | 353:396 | -0.9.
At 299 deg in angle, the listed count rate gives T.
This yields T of 46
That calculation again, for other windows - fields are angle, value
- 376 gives 34.4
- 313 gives 40.7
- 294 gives 44.6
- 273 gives 41.9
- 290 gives 45.8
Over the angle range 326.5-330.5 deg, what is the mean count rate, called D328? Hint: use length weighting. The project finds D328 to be 40.7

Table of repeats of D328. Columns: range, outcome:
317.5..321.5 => 41.5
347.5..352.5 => 36.7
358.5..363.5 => 35.6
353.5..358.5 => 36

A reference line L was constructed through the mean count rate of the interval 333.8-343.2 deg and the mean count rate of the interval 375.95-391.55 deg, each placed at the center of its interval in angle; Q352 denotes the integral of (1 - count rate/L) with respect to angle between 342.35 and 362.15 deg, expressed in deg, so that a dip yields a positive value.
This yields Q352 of 0.41 deg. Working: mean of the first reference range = 39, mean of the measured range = 36.6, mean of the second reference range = 33.6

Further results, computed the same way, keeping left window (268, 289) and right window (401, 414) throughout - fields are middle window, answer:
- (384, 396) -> -0.7 deg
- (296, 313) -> -1.2 deg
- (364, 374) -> 0.2 deg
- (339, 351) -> -0.5 deg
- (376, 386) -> -0.2 deg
